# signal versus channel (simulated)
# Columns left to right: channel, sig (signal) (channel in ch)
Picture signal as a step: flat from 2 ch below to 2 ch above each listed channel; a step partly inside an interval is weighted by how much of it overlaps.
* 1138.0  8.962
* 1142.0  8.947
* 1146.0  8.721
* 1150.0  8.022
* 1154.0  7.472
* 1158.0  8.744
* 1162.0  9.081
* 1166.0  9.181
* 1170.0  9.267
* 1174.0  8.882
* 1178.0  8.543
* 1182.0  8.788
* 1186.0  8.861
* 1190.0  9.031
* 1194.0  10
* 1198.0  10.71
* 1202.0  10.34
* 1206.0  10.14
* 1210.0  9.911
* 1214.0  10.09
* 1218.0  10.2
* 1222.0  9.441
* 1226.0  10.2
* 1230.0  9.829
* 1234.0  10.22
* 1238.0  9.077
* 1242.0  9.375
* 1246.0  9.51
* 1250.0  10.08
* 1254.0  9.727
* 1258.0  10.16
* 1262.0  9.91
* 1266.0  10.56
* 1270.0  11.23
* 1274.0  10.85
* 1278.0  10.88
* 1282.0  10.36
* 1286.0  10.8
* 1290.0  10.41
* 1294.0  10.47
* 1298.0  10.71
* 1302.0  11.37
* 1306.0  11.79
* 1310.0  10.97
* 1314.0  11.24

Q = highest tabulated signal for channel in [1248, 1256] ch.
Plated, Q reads 10.08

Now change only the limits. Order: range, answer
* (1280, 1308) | 11.79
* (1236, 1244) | 9.375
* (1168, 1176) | 9.267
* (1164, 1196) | 10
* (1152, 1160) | 8.744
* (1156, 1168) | 9.181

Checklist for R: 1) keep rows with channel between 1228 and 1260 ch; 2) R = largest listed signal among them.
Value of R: 10.22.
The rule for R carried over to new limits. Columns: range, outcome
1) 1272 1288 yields 10.88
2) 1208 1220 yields 10.2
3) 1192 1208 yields 10.71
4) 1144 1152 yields 8.721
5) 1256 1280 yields 11.23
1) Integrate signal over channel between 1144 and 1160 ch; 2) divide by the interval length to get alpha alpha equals 8.24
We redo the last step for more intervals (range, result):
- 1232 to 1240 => 9.65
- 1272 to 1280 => 10.9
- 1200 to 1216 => 10.1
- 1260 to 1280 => 10.7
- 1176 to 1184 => 8.67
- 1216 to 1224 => 9.82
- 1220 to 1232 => 9.82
